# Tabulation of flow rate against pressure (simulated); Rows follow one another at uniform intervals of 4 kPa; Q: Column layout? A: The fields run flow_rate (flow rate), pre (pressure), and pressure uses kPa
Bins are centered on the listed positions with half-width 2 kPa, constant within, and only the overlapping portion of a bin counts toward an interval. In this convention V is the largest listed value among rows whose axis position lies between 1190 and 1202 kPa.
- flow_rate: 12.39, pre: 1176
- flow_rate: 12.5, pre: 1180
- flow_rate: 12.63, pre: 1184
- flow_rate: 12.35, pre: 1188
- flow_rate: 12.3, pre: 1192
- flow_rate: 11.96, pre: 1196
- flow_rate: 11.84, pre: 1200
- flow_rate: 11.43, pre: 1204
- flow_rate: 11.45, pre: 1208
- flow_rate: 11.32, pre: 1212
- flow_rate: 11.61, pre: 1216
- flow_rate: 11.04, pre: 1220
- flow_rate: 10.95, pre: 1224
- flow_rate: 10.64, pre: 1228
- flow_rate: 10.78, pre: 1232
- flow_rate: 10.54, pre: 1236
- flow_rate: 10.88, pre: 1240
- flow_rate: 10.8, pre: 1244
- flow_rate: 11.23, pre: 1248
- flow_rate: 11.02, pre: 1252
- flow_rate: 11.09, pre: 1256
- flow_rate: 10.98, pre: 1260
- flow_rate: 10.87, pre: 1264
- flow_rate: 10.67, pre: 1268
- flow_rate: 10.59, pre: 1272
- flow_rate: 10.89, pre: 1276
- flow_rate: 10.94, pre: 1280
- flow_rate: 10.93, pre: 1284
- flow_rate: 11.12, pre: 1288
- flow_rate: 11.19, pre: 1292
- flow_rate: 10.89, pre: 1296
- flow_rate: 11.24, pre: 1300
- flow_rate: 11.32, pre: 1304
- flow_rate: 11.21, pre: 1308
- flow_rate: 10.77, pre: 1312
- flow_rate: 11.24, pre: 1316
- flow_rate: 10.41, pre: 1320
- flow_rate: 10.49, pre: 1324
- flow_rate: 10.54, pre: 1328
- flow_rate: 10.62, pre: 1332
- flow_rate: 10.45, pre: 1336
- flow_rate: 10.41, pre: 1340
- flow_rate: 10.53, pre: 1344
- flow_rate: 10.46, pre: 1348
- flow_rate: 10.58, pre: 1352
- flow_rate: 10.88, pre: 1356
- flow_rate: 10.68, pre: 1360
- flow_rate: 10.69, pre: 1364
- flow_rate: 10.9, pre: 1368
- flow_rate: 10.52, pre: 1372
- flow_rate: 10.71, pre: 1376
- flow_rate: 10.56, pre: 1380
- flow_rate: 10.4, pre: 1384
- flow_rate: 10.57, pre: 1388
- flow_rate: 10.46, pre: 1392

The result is 12.3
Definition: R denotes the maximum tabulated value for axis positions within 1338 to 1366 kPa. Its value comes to 10.88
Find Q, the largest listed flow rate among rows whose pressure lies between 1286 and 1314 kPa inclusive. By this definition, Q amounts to 11.32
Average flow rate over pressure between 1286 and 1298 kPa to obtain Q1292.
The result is 11.1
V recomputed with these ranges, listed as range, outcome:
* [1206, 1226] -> 11.61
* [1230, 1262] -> 11.23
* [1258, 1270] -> 10.98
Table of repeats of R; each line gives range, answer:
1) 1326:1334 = 10.62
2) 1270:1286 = 10.94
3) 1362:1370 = 10.9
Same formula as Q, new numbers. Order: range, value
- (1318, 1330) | 10.54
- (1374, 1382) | 10.71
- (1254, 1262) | 11.09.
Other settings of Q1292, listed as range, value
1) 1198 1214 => 11.5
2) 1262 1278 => 10.8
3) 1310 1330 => 10.7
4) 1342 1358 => 10.6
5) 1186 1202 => 12.1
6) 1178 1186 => 12.6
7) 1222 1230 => 10.8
